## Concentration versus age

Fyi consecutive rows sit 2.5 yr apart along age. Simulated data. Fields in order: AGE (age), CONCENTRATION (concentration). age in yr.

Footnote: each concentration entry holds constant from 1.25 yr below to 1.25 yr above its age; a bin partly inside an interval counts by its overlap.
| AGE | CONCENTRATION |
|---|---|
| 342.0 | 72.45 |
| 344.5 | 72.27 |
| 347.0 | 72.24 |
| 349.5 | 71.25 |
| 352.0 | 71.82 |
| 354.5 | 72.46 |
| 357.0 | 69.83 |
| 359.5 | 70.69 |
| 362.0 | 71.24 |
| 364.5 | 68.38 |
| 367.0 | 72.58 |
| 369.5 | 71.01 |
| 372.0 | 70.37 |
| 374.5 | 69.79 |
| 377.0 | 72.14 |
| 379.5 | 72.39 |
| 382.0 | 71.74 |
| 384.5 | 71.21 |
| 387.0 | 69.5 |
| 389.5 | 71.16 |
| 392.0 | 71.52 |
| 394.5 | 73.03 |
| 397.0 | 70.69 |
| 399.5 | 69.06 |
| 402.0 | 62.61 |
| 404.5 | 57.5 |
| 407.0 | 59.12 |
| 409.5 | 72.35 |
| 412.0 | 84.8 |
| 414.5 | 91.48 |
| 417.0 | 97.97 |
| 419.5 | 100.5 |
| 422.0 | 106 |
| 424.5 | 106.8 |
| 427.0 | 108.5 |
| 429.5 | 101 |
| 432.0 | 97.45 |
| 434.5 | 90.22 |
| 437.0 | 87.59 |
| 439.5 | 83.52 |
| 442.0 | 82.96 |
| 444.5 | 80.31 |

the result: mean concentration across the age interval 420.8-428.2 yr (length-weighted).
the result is 107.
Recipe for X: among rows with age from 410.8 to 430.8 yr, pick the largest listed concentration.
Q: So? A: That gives 108.5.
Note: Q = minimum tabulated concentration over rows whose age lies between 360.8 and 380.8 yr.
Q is 68.38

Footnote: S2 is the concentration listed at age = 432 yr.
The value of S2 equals 97.45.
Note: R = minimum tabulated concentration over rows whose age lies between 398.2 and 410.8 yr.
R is 57.5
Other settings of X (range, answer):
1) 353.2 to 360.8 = 72.46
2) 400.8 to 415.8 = 91.48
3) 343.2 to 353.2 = 72.27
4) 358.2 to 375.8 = 72.58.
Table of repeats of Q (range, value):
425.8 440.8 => 83.52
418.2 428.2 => 100.5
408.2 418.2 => 72.35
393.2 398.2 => 70.69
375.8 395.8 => 69.5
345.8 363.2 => 69.83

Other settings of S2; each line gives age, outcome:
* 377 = 72.14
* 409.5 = 72.35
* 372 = 70.37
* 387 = 69.5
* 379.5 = 72.39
